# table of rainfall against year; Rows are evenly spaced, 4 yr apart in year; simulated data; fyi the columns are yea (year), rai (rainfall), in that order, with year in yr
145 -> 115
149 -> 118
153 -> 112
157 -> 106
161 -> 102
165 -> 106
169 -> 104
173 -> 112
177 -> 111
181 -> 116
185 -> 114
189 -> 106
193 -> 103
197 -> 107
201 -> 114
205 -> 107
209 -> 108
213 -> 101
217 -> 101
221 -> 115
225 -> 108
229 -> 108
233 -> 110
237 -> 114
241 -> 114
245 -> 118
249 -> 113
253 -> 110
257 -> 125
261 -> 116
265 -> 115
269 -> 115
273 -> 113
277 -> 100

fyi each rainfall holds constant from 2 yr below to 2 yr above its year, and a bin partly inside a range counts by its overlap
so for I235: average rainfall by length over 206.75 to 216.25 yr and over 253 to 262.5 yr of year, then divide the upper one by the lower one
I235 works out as 1.1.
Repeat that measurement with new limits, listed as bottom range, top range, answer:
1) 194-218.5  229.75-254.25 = 1.06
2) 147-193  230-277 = 1.04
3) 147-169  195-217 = 0.99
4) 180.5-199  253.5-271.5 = 1.08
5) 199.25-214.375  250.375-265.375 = 1.08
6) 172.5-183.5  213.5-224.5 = 0.95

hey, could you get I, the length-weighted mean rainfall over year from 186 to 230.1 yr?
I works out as 107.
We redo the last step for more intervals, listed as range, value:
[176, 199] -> 109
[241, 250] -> 115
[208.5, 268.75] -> 112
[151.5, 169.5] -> 106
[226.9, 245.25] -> 112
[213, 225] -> 107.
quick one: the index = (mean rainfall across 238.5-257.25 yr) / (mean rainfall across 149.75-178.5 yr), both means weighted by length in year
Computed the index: 1.07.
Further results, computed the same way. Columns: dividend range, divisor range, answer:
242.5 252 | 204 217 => 1.10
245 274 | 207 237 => 1.07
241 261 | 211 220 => 1.13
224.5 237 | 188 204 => 1.02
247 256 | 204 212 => 1.06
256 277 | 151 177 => 1.07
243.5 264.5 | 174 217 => 1.07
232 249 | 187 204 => 1.06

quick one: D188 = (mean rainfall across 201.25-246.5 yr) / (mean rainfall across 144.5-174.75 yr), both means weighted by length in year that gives 1.00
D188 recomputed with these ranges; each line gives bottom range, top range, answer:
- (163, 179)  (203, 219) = 0.96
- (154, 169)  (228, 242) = 1.06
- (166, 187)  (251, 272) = 1.04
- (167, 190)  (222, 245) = 1.01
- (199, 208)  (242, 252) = 1.04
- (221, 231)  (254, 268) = 1.08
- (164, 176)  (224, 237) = 1.02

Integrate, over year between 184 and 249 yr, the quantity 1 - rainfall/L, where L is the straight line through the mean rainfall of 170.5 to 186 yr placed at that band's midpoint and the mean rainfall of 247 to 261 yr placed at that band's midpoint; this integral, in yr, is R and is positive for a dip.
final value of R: 2.9 yr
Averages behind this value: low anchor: 113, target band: 109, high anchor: 116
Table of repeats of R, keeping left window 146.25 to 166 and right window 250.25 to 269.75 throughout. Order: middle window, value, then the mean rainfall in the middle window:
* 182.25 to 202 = 0.49 yr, 109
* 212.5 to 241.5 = 1.26 yr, 109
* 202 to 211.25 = 0.37 yr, 108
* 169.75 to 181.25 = -0.11 yr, 112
